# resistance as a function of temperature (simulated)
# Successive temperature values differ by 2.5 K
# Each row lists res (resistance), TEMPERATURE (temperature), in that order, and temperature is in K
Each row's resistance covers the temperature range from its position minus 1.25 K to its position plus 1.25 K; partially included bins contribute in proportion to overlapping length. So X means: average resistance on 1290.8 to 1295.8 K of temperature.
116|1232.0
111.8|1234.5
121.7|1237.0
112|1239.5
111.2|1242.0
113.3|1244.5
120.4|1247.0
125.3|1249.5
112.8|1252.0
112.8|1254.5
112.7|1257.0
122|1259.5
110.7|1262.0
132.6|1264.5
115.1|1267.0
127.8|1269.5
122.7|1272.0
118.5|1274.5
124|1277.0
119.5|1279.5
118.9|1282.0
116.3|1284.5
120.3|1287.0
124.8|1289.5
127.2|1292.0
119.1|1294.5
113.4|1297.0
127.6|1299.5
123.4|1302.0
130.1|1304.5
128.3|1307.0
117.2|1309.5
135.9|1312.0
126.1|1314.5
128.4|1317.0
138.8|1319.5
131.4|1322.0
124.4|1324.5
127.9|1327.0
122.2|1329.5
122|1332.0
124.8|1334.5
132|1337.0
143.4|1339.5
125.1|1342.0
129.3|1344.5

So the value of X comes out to 123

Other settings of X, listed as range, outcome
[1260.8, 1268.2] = 120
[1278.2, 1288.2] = 119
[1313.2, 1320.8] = 131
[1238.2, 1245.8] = 112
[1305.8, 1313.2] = 127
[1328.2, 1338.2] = 125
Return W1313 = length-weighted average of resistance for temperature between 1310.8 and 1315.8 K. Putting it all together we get 131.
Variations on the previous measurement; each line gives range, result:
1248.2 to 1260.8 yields 117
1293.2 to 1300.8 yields 120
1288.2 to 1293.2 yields 126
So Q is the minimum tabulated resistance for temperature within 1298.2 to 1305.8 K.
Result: 123.4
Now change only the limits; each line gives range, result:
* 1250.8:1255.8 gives 112.8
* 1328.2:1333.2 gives 122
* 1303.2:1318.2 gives 117.2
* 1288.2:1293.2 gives 124.8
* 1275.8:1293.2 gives 116.3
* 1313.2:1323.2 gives 126.1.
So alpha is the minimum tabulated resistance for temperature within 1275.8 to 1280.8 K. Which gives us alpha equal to 119.5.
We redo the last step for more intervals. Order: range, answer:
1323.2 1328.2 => 124.4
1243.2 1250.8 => 113.3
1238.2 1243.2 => 111.2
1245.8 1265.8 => 110.7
